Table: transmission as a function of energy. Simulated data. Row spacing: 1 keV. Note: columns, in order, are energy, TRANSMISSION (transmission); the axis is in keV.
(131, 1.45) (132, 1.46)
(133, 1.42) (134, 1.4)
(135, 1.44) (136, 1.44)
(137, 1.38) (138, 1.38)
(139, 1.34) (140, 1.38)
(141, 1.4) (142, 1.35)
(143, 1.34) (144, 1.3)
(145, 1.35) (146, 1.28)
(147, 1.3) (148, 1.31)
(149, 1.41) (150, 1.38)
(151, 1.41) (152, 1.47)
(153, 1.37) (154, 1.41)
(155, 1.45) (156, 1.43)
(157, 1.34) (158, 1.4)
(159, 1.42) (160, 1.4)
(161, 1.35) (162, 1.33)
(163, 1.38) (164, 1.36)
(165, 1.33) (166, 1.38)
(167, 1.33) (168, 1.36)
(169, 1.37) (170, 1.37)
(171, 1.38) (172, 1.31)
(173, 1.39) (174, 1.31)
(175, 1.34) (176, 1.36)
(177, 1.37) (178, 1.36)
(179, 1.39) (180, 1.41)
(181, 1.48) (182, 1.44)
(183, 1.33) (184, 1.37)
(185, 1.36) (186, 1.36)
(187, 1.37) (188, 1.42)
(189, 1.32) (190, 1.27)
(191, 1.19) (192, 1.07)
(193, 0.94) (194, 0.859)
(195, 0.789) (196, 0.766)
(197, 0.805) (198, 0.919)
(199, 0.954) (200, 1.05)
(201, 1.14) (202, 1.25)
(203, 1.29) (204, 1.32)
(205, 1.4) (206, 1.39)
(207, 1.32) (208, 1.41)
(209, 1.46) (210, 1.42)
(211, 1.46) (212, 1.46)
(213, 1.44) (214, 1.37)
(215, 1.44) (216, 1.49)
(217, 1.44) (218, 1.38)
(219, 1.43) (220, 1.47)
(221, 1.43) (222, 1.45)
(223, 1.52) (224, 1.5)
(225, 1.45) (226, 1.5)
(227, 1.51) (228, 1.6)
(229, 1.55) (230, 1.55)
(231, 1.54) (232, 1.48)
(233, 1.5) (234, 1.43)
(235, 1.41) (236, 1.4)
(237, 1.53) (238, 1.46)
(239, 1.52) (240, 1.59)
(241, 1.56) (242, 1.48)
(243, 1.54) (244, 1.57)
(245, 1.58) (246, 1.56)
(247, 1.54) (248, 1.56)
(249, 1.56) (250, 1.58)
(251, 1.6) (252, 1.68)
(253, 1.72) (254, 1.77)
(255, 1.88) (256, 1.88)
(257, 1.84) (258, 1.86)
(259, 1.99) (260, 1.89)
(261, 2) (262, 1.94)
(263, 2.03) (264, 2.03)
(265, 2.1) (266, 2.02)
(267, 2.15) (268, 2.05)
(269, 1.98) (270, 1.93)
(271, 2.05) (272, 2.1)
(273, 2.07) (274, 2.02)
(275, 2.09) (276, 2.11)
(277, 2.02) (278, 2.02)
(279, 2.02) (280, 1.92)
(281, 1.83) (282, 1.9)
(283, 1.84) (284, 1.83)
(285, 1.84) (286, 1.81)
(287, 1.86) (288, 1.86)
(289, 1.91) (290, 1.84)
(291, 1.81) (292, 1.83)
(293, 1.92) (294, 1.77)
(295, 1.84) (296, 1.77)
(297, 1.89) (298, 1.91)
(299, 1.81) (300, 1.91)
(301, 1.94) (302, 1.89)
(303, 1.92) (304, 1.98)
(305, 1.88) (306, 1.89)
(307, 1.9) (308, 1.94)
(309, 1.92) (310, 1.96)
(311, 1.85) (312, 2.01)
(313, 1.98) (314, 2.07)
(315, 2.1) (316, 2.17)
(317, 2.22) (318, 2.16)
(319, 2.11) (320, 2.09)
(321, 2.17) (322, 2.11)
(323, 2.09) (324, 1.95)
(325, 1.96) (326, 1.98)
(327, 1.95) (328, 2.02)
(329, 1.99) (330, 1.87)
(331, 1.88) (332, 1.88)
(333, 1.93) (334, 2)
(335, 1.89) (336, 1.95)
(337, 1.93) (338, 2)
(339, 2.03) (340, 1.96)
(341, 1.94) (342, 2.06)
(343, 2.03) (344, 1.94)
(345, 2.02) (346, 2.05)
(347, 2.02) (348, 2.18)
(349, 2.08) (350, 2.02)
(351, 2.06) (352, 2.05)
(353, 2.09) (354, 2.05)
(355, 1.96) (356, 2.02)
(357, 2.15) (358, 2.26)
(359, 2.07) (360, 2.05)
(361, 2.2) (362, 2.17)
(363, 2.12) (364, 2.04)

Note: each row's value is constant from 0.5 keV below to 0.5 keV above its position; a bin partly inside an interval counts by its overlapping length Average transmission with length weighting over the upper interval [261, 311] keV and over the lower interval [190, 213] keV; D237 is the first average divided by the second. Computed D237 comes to 1.65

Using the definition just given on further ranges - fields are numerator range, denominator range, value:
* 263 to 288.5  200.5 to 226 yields 1.41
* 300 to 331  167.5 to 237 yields 1.49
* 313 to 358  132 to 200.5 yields 1.55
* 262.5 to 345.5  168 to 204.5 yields 1.59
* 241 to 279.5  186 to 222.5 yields 1.47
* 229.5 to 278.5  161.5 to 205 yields 1.41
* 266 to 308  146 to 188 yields 1.40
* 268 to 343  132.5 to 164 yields 1.42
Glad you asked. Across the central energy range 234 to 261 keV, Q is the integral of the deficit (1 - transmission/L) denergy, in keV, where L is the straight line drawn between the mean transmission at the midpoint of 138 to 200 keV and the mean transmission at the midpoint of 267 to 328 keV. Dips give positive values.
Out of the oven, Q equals 1.1 keV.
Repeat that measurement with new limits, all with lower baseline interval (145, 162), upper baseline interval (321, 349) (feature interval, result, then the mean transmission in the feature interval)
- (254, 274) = -2.6 keV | 1.98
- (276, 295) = -0.6 keV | 1.88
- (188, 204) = 4.9 keV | 1.06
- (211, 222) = 1.1 keV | 1.44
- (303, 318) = -0.7 keV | 1.99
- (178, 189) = 0.7 keV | 1.39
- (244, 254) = 0.6 keV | 1.6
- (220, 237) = 1.5 keV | 1.49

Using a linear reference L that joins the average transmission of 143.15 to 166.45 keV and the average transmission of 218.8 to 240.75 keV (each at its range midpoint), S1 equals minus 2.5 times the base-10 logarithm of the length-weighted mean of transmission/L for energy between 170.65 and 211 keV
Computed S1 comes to 0.142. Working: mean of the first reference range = 1.37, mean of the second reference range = 1.49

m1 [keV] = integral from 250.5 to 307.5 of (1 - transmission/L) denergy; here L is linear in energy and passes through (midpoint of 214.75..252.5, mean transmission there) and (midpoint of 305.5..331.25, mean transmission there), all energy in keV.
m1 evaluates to -4.5 keV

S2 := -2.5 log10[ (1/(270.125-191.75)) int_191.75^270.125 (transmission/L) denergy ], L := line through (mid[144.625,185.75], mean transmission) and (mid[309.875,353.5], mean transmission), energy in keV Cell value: 0.09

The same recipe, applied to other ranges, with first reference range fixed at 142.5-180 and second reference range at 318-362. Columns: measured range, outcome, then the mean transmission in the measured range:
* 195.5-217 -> 0.21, 1.27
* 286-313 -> 0.00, 1.89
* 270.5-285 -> -0.11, 1.98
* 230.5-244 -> 0.10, 1.5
